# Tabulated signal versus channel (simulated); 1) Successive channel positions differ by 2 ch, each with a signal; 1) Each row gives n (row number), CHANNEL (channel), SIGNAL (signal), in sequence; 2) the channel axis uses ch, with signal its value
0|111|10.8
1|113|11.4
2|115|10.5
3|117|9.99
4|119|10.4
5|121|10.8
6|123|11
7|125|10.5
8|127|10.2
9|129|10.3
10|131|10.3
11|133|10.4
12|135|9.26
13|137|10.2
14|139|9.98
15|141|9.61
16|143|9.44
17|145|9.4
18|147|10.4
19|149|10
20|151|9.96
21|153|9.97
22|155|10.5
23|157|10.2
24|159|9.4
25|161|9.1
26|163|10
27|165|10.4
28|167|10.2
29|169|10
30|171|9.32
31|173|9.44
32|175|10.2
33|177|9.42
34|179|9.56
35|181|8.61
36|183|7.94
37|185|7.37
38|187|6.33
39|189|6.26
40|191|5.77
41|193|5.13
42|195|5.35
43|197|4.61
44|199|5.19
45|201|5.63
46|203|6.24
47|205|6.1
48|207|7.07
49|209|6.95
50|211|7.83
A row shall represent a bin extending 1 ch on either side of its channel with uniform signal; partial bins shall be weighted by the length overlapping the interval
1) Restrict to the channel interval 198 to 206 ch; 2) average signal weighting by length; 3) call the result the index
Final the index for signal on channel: 5.79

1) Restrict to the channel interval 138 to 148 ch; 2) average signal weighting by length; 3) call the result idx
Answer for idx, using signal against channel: 9.77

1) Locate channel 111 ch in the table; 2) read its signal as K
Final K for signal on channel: 10.8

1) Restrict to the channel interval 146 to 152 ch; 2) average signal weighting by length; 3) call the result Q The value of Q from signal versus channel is 10.1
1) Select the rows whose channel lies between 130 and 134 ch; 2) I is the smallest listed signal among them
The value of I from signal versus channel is 10.3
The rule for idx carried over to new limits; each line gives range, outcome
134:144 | 9.7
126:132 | 10.3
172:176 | 9.82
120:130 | 10.6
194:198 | 4.98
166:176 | 9.83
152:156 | 10.2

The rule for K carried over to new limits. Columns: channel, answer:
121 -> 10.8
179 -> 9.56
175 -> 10.2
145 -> 9.4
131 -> 10.3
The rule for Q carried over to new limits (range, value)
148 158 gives 10.1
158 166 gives 9.72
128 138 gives 10.1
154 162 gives 9.8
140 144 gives 9.52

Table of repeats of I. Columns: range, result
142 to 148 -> 9.4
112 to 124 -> 9.99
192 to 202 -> 4.61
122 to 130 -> 10.2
